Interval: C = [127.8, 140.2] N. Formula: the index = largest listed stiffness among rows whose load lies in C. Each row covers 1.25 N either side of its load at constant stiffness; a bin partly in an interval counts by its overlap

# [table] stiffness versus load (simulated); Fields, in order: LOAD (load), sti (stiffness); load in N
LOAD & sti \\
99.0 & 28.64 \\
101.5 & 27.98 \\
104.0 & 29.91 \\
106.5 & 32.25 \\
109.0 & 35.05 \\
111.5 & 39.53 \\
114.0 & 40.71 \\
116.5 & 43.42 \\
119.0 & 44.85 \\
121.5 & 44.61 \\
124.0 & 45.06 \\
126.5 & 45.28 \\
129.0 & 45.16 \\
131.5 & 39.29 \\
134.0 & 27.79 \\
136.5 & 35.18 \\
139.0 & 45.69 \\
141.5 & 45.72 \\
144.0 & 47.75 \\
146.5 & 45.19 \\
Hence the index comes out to 45.69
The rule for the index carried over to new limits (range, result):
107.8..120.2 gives 44.85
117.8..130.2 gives 45.28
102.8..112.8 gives 39.53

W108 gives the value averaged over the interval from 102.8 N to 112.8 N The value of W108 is 34.2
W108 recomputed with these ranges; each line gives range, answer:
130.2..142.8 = 38.8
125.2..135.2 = 39.5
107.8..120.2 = 40.7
